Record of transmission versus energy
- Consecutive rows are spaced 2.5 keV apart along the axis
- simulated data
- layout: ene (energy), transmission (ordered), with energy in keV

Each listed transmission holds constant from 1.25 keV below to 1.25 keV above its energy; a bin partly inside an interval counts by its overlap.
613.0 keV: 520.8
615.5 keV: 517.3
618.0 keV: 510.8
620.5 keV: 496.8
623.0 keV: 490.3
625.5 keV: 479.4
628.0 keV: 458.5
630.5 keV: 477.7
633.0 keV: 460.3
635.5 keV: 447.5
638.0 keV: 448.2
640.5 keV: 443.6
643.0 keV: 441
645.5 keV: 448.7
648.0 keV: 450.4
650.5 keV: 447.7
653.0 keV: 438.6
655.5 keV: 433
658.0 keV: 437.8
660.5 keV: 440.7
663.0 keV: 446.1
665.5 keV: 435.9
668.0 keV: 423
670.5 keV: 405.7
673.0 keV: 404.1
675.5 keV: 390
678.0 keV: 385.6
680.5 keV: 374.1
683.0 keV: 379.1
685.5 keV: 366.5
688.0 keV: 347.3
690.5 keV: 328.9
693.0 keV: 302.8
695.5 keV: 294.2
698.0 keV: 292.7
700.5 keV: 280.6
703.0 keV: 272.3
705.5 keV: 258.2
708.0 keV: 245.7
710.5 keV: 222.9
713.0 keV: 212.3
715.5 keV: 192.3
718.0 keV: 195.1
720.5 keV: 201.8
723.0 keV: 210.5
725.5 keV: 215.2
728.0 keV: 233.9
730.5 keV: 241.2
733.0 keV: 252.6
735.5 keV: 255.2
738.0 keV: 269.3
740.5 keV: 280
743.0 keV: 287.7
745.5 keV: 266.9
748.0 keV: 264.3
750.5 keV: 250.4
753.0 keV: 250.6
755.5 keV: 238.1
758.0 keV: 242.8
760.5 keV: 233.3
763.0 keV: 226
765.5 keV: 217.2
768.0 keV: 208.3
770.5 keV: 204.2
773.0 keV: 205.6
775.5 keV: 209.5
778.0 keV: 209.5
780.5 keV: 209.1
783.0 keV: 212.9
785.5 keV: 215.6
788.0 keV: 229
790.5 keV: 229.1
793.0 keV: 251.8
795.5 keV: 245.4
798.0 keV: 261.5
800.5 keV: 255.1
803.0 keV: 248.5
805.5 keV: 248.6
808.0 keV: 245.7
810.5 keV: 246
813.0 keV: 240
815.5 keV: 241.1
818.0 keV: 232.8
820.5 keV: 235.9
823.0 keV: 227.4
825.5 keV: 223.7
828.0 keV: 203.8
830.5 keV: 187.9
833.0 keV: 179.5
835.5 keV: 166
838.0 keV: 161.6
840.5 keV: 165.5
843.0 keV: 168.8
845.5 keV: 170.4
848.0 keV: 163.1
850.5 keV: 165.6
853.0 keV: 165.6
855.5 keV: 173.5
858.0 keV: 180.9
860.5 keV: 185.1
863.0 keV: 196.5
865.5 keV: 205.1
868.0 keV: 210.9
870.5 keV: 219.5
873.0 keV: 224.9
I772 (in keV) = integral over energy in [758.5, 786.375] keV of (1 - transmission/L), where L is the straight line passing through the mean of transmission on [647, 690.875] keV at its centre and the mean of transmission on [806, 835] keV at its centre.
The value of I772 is 6.7 keV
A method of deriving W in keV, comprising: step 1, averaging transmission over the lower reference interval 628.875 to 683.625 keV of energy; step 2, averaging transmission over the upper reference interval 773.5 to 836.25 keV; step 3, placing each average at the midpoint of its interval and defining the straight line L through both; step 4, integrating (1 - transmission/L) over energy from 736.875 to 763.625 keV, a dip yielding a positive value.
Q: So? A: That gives 4.06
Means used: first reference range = 431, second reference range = 226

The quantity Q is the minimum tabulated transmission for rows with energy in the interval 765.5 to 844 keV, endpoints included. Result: 161.6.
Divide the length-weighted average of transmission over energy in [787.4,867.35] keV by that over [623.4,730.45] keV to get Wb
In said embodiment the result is 0.58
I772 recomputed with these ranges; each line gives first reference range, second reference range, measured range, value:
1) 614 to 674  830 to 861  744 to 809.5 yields 7.6 keV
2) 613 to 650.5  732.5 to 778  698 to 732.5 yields 9.1 keV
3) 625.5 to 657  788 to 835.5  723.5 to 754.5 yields 6.7 keV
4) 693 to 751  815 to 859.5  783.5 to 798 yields -1.5 keV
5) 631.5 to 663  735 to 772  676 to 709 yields 3.9 keV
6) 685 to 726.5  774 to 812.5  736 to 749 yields -1.2 keV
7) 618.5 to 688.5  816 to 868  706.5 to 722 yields 6.2 keV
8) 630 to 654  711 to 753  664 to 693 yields -1.4 keV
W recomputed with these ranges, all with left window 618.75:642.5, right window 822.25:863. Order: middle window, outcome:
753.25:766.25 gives 2.63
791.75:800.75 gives -0.38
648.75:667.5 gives -0.43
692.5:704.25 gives 2.75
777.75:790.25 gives 2.05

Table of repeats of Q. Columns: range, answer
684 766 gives 192.3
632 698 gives 292.7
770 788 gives 204.2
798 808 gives 245.7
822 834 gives 179.5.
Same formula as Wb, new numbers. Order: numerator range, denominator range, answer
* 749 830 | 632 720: 0.63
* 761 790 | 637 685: 0.51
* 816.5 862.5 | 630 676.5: 0.43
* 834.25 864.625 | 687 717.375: 0.64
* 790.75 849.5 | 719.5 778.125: 0.91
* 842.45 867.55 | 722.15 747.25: 0.71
